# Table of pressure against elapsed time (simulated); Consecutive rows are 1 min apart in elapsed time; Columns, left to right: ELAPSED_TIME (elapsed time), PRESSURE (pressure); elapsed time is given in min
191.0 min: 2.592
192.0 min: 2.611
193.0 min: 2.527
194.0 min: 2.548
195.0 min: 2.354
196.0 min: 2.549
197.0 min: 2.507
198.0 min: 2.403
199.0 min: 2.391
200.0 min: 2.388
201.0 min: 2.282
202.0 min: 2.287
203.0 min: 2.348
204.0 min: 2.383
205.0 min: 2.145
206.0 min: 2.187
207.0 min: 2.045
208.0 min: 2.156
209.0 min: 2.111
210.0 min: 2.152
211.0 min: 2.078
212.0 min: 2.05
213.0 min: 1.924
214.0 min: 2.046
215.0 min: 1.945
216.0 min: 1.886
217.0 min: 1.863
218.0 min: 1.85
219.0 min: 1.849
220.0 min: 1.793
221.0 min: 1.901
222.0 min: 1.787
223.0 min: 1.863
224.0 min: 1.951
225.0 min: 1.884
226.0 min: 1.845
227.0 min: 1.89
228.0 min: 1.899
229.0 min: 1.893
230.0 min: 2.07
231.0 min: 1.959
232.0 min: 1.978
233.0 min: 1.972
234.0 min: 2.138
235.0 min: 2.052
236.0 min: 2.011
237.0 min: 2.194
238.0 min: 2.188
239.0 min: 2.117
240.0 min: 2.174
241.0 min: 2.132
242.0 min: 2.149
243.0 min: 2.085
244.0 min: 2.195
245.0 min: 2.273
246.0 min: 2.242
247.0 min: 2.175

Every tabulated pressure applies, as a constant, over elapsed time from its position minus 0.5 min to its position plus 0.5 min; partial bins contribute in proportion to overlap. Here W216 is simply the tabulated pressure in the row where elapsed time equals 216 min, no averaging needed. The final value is 1.886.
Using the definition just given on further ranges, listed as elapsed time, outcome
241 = 2.132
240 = 2.174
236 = 2.011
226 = 1.845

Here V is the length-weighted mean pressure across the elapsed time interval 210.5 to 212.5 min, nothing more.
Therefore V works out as 2.06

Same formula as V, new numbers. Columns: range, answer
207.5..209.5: 2.13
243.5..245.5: 2.23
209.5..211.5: 2.12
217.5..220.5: 1.83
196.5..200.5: 2.42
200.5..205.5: 2.29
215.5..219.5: 1.86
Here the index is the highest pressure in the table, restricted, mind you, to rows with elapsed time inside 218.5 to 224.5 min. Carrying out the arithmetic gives 1.951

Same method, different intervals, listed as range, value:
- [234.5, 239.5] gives 2.194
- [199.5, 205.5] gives 2.388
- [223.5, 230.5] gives 2.07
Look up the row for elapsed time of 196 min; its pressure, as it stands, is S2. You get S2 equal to 2.549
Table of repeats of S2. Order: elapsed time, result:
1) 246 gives 2.242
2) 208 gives 2.156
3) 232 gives 1.978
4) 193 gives 2.527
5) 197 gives 2.507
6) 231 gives 1.959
